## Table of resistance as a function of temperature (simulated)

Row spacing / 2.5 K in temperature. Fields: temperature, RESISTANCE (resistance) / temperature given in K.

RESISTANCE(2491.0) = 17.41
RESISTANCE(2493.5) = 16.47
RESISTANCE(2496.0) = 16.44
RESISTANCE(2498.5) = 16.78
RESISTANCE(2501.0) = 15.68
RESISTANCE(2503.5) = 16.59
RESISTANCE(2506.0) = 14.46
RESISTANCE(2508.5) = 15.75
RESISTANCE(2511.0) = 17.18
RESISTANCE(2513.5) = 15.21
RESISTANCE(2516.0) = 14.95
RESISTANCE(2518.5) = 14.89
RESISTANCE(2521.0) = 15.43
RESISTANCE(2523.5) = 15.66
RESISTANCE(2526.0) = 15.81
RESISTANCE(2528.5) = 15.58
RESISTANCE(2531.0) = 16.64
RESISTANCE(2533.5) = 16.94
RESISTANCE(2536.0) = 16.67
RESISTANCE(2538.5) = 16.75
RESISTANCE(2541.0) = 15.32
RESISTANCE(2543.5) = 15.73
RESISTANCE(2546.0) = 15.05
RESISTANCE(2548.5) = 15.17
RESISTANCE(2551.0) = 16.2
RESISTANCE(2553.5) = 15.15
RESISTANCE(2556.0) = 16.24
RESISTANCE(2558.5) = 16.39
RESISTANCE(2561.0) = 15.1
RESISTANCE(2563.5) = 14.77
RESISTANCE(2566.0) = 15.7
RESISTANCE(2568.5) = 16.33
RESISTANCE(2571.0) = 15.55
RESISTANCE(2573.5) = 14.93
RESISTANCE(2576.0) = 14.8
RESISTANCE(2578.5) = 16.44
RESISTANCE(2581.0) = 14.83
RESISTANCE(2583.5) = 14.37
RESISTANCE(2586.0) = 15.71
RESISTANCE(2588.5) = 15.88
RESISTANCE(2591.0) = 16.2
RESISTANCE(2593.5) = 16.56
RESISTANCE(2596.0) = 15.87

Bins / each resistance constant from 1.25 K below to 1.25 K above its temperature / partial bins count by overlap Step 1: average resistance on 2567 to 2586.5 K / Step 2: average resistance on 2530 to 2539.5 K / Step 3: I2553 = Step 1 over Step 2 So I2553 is 0.92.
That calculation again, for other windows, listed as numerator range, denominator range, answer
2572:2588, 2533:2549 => 0.95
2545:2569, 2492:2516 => 0.97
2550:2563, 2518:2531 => 1.01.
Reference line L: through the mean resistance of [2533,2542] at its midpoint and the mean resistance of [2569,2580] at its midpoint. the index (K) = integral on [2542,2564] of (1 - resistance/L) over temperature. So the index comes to 0.63 K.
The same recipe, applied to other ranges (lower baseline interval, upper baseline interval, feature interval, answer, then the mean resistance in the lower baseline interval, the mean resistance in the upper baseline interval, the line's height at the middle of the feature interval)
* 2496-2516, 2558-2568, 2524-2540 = -0.6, 15.9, 15.5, 15.7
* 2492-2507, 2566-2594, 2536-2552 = 0.1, 16.1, 15.6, 15.8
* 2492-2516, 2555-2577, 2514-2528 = 0.5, 16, 15.5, 15.9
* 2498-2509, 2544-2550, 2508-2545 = -1.0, 15.8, 15.2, 15.5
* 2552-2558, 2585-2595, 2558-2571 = 0.2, 15.8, 16.1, 15.9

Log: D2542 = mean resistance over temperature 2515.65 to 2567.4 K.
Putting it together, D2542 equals 15.7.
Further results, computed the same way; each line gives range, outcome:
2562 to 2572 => 15.6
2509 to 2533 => 15.7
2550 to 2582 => 15.6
